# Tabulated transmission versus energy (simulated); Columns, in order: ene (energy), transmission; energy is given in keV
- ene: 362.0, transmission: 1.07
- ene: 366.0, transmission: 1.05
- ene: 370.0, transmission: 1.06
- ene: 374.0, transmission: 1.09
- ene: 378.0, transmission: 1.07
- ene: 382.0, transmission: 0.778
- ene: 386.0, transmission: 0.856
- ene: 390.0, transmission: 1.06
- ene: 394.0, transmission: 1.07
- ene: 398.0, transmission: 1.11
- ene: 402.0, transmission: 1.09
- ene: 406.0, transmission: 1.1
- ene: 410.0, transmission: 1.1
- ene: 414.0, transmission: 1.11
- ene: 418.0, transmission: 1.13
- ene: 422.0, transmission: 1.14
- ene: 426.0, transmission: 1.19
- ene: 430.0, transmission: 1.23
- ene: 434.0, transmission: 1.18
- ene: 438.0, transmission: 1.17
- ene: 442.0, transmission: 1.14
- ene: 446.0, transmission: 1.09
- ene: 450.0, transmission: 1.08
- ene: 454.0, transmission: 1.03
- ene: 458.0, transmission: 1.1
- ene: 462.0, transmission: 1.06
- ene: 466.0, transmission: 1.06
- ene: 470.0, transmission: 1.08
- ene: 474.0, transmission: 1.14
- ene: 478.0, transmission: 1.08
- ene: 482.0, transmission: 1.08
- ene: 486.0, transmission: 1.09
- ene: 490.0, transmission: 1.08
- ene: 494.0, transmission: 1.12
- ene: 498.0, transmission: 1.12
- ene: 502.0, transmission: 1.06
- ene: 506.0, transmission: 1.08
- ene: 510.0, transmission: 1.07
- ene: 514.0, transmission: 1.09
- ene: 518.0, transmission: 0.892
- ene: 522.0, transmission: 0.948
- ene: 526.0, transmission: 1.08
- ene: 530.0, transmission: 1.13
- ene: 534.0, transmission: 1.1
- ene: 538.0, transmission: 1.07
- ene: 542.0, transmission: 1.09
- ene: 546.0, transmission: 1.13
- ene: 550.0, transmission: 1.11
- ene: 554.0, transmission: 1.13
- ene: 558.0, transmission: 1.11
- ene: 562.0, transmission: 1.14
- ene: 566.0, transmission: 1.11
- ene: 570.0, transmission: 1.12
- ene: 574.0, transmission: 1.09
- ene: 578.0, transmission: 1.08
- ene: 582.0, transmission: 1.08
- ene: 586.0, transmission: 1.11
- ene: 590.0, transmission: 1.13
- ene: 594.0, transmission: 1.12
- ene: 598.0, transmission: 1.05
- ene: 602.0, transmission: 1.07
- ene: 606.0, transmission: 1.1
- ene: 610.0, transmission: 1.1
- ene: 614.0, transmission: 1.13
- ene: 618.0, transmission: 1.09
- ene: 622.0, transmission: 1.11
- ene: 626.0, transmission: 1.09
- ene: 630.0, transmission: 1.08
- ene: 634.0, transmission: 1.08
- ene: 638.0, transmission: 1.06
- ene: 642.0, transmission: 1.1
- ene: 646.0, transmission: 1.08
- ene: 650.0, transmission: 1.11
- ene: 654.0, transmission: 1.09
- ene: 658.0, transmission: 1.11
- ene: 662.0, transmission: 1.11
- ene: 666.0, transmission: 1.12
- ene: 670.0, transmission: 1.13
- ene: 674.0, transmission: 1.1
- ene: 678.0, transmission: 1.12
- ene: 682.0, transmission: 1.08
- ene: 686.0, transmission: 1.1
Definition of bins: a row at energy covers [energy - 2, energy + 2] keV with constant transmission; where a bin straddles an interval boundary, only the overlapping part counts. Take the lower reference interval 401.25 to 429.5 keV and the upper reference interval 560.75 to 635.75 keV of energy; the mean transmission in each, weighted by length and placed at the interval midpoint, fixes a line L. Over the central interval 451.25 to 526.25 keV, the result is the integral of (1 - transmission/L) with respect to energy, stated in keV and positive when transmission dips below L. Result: 3.44 keV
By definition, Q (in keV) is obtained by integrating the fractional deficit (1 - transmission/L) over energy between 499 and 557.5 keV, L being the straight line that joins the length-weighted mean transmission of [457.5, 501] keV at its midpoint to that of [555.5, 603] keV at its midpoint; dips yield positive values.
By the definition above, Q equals 1.3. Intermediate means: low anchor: 1.09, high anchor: 1.1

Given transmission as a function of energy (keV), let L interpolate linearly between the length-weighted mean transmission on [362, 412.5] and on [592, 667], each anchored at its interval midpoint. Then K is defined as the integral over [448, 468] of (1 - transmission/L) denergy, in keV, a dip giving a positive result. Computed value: -0.22 keV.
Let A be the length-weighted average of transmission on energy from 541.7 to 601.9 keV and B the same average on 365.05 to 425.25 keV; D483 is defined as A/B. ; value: 1.05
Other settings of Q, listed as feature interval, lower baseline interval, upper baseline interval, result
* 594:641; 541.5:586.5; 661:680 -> 1.00 keV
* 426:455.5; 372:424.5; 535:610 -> -1.95 keV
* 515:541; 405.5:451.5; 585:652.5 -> 1.76 keV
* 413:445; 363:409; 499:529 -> -3.90 keV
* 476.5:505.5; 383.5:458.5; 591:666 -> 0.26 keV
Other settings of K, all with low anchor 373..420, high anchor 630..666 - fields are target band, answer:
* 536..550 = -0.3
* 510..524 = 1.0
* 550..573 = -0.9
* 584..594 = -0.3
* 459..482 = -0.5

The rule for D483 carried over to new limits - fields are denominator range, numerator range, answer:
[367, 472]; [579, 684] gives 1.01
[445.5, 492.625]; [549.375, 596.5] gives 1.03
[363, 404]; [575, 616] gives 1.07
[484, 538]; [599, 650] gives 1.02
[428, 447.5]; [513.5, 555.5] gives 0.92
